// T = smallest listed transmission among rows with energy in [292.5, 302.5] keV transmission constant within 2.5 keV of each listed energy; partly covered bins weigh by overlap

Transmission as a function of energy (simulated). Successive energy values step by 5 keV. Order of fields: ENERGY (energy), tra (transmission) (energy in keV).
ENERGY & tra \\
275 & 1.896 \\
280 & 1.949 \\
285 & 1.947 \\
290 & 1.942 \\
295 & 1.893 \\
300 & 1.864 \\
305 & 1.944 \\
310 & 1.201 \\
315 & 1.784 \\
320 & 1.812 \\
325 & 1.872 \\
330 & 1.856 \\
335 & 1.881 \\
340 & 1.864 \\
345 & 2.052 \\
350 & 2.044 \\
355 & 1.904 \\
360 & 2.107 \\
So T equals 1.864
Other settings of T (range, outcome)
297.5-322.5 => 1.201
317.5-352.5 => 1.812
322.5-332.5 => 1.856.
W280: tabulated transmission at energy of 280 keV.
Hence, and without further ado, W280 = 1.949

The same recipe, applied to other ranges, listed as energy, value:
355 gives 1.904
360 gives 2.107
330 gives 1.856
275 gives 1.896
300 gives 1.864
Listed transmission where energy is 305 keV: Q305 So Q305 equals 1.944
